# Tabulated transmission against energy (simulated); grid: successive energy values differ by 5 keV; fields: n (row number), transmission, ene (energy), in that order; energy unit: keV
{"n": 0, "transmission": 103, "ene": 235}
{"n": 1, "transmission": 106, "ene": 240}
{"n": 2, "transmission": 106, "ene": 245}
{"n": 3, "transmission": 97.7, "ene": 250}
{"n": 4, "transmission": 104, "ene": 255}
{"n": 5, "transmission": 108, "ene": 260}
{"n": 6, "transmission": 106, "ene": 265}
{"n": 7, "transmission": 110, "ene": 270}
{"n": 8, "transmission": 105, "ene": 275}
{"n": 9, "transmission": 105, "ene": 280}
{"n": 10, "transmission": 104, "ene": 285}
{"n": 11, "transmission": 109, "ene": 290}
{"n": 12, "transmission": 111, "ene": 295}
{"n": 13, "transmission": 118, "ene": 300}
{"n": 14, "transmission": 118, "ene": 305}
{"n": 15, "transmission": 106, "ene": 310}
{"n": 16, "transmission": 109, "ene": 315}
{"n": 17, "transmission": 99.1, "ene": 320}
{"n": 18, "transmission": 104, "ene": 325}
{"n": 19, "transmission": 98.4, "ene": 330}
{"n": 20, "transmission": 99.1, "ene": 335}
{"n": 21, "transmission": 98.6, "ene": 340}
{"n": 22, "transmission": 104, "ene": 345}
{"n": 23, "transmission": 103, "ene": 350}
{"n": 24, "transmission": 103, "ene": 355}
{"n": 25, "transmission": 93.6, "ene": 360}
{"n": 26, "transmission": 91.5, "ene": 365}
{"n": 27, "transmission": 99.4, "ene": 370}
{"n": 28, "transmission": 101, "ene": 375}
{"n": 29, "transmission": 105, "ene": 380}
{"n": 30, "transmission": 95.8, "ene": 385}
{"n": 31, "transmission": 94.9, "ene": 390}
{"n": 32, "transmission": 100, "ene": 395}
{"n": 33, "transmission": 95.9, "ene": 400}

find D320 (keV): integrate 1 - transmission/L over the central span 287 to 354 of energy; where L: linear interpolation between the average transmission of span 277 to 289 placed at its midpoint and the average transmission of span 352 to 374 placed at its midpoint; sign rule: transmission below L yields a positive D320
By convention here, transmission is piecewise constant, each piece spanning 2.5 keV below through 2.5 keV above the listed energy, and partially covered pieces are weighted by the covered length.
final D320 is -2.9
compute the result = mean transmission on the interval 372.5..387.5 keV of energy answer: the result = 101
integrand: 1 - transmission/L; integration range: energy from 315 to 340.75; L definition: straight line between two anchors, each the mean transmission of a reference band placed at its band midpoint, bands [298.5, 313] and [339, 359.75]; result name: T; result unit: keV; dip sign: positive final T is 1.6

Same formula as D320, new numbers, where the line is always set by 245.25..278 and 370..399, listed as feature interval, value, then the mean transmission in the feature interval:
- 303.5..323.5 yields -0.91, 107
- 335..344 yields 0.15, 99.6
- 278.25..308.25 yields -2.10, 111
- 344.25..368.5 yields 0.45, 98.7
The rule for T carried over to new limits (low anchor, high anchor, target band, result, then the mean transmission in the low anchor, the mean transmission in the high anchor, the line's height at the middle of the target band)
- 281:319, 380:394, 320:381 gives 1.70 keV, 110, 97.6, 103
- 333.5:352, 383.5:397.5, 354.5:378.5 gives 0.37 keV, 101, 97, 99.1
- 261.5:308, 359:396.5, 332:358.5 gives 0.17 keV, 109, 97.7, 102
